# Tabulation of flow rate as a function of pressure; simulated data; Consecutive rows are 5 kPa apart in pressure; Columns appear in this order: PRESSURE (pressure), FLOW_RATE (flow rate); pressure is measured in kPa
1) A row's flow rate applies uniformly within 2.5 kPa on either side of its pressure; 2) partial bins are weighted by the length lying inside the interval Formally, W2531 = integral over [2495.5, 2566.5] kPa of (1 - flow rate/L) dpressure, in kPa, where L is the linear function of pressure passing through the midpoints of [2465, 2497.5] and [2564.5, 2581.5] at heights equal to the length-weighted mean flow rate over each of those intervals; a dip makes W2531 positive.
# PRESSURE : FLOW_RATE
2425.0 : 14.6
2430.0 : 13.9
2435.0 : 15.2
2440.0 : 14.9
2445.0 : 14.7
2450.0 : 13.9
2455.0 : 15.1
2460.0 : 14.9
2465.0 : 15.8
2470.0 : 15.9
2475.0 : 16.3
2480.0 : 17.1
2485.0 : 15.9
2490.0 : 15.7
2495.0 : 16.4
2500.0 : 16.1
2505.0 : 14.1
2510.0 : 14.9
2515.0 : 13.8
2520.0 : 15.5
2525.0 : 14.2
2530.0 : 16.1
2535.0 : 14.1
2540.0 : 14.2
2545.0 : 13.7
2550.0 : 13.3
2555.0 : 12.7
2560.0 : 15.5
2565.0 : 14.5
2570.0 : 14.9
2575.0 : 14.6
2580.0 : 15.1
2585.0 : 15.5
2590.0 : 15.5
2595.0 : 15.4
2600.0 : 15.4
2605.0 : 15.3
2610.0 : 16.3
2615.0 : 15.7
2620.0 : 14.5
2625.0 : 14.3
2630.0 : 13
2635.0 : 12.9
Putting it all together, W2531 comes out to 4.1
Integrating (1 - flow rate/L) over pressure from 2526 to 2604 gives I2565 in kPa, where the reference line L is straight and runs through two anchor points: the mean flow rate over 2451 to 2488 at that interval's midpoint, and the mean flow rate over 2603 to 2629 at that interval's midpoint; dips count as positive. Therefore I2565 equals 3.2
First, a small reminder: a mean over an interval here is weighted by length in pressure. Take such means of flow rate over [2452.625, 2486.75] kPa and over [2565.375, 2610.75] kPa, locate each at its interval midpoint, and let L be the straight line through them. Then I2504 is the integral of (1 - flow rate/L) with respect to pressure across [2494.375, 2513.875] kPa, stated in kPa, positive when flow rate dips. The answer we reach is 0.6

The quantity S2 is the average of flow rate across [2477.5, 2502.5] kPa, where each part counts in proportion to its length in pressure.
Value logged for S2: 16.2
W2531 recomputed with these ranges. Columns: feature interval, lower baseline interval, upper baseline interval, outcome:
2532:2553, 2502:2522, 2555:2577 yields 1.10 kPa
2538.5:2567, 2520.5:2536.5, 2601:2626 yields 2.02 kPa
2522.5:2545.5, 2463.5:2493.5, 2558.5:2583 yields 1.30 kPa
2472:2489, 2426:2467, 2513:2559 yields -2.08 kPa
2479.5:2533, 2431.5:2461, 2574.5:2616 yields -1.19 kPa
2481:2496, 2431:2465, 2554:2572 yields -1.38 kPa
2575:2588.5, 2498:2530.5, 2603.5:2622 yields 0.09 kPa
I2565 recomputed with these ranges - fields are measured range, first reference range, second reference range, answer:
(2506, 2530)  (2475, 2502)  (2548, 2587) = 1.3 kPa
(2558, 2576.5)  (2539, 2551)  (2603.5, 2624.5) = -0.8 kPa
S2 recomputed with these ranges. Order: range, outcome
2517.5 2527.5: 14.8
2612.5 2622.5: 15.1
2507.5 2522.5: 14.7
